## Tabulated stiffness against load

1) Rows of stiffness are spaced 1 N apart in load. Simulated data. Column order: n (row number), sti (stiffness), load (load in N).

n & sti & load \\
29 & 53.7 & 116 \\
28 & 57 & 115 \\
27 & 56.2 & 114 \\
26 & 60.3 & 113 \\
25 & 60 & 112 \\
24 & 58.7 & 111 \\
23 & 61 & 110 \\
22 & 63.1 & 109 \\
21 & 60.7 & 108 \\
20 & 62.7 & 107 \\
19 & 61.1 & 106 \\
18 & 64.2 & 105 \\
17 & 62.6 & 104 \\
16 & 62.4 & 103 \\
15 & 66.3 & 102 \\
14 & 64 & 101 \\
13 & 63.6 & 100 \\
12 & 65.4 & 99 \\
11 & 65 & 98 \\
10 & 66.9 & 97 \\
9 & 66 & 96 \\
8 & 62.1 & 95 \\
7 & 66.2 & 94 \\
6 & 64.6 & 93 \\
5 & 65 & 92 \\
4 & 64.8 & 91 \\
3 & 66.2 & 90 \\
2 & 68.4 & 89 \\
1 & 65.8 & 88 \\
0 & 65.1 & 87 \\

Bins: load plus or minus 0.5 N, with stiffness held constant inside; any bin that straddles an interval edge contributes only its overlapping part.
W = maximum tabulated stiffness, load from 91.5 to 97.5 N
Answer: 66.9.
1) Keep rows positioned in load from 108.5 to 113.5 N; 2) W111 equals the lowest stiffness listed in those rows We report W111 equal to 58.7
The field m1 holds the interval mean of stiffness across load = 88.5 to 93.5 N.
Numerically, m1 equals 65.8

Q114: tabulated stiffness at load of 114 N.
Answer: 56.2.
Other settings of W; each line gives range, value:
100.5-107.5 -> 66.3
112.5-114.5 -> 60.3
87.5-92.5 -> 68.4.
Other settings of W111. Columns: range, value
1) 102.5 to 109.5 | 60.7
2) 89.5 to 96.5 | 62.1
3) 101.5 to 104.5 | 62.4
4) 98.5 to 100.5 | 63.6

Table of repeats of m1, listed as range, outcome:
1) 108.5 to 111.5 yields 60.9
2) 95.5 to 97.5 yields 66.5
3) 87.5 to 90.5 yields 66.8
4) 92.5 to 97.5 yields 65.2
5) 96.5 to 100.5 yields 65.2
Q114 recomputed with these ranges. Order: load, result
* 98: 65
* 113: 60.3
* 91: 64.8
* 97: 66.9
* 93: 64.6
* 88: 65.8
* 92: 65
